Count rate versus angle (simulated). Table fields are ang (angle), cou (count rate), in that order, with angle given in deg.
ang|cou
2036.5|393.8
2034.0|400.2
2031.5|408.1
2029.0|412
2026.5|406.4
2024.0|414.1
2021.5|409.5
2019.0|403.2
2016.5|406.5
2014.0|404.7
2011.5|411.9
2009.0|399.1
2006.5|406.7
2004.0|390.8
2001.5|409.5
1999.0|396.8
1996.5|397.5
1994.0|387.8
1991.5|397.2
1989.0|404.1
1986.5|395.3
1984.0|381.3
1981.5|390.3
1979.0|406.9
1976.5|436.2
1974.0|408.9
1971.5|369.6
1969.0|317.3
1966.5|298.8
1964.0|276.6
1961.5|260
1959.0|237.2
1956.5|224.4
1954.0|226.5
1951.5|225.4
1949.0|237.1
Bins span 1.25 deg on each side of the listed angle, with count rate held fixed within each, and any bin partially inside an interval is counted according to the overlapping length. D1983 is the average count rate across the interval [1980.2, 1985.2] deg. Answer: 386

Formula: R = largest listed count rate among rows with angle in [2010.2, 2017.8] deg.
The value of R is 411.9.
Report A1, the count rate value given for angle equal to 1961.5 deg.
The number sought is 260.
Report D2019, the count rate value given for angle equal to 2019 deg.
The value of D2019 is 403.2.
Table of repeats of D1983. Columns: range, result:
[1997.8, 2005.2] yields 399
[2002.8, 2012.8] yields 402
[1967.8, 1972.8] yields 344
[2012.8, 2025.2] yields 408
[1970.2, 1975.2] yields 388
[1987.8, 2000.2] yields 397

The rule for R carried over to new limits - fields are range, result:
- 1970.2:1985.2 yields 436.2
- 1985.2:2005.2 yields 409.5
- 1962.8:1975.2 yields 408.9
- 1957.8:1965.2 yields 276.6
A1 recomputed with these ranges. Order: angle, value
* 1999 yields 396.8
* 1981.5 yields 390.3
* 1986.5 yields 395.3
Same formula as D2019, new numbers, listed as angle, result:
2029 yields 412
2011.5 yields 411.9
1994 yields 387.8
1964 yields 276.6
